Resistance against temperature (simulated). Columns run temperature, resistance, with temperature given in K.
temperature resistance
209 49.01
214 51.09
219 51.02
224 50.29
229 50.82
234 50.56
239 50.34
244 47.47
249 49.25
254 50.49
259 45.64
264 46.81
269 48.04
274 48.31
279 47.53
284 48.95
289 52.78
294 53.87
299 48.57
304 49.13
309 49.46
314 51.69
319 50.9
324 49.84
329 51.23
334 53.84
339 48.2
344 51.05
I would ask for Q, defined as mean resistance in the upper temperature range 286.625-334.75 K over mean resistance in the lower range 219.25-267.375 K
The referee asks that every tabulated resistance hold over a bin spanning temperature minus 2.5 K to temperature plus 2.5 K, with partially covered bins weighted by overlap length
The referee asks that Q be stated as 1.04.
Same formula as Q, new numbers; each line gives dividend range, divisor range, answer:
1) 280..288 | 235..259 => 1.01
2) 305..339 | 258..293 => 1.05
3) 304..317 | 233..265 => 1.03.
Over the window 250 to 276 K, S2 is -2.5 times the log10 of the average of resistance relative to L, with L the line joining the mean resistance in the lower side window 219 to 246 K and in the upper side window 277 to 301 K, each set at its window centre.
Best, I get 0.05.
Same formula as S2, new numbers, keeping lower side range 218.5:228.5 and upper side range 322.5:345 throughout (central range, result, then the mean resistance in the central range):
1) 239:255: 0.033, 49.1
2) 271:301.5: 0.017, 50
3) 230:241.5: 0.003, 50.5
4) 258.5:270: 0.085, 46.9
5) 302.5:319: 0.012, 50.3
